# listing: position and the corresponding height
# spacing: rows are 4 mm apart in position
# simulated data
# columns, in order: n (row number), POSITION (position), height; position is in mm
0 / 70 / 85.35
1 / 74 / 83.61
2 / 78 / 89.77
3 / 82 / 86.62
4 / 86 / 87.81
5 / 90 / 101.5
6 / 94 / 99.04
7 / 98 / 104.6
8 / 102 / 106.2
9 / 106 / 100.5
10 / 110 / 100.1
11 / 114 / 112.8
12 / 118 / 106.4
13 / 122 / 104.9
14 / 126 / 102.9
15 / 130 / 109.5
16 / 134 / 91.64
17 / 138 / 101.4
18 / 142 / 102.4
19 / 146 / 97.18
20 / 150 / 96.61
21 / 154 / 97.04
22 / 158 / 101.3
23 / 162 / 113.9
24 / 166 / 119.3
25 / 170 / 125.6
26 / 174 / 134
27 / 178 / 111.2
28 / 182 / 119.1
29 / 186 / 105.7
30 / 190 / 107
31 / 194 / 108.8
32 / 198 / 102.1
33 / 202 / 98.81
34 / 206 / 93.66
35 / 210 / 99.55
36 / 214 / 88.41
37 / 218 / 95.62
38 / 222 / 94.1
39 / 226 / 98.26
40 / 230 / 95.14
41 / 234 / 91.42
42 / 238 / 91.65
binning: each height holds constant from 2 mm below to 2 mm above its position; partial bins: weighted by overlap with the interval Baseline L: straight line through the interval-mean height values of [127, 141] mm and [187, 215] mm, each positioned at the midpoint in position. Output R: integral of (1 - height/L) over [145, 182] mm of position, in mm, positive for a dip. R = -3.9 mm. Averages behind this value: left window 101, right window 100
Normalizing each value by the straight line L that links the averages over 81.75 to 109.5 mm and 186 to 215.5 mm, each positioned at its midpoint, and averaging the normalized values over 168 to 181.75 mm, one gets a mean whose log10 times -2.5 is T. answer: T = -0.23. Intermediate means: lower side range 98.9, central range 123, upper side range 100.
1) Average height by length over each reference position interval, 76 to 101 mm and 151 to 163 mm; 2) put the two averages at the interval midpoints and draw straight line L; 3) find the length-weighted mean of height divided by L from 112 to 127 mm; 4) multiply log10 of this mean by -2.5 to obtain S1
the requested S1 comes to -0.09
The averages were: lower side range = 95.3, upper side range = 103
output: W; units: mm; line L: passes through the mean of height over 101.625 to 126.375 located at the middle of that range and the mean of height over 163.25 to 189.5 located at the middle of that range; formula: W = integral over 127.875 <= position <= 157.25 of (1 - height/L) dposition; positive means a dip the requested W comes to 3.0 mm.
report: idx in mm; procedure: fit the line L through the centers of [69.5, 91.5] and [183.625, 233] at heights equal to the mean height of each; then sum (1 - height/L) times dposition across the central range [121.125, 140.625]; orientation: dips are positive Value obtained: -1.9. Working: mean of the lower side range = 89.1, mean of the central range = 102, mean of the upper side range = 98.9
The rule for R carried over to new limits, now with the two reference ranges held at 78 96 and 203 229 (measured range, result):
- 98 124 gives -3.2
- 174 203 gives -4.6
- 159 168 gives -2.0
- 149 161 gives -0.7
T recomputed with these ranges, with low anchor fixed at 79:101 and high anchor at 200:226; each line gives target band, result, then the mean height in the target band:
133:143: -0.03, 98.8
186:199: -0.12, 106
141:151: -0.03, 98.6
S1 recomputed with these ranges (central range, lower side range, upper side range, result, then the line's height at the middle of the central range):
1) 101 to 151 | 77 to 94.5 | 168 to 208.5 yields -0.03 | 99.6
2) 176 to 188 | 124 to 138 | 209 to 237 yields -0.15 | 97.5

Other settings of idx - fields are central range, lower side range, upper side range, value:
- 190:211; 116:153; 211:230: -1.12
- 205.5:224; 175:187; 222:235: 1.17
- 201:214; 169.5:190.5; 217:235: 1.01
